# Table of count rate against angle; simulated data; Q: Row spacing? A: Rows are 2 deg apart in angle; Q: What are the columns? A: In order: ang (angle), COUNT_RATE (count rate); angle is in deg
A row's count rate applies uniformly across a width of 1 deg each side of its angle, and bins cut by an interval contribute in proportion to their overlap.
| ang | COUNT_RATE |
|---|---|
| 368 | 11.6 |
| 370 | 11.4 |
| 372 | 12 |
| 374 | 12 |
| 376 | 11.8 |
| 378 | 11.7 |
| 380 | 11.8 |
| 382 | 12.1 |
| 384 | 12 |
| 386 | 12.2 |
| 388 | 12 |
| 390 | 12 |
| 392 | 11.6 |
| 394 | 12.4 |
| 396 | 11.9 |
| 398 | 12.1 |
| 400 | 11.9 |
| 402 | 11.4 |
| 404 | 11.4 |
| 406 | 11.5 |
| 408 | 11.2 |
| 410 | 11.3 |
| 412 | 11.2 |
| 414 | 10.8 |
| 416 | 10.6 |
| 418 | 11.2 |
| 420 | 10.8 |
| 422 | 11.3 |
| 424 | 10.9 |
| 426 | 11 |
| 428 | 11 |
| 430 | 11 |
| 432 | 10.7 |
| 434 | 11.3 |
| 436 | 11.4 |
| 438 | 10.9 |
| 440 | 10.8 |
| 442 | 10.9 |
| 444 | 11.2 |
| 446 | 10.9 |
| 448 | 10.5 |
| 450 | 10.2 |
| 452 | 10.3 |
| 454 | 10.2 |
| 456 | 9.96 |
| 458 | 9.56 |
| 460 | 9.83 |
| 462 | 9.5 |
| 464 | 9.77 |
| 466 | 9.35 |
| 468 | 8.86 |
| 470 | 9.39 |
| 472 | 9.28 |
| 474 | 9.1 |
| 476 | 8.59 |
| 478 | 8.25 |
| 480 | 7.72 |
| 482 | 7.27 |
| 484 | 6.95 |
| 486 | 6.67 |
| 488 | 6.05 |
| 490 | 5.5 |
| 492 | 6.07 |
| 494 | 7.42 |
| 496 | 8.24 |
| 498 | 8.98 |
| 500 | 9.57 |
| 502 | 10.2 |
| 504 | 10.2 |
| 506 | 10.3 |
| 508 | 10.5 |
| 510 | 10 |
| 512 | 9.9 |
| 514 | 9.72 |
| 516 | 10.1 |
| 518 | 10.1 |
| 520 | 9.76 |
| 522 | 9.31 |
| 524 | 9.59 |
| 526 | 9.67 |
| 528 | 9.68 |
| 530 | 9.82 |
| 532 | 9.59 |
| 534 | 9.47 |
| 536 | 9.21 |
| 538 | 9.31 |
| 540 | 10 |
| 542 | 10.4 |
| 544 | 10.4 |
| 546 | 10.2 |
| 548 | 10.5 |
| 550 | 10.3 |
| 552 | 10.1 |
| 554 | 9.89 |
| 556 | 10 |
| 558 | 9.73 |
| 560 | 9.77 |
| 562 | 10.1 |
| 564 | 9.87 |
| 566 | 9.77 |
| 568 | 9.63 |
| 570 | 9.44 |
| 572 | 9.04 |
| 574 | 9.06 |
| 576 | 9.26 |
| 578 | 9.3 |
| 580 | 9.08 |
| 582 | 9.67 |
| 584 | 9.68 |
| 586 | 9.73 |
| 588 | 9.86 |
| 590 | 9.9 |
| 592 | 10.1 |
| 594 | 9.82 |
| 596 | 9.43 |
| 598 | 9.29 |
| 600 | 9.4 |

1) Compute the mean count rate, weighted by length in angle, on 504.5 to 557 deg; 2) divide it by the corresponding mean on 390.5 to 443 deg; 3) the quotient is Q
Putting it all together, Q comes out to 0.9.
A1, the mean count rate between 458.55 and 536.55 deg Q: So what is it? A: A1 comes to 8.96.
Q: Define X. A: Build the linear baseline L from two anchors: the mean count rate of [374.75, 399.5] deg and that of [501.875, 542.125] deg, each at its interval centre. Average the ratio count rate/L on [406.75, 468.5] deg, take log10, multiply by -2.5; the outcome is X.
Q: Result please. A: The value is 0.06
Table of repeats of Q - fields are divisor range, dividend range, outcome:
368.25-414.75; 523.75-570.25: 0.84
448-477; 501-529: 1.03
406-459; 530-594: 0.90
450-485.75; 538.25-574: 1.10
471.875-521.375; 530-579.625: 1.13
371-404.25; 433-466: 0.87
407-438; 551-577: 0.88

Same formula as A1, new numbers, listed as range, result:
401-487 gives 10.1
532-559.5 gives 9.95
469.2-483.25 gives 8.47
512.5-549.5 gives 9.83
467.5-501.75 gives 7.91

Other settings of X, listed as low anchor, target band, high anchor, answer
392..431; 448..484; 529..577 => 0.17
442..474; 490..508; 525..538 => 0.11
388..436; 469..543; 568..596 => 0.15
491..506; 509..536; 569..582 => -0.09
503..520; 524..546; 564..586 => 0.01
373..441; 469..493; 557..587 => 0.37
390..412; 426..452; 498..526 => 0.02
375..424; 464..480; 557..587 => 0.20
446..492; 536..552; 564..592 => -0.09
